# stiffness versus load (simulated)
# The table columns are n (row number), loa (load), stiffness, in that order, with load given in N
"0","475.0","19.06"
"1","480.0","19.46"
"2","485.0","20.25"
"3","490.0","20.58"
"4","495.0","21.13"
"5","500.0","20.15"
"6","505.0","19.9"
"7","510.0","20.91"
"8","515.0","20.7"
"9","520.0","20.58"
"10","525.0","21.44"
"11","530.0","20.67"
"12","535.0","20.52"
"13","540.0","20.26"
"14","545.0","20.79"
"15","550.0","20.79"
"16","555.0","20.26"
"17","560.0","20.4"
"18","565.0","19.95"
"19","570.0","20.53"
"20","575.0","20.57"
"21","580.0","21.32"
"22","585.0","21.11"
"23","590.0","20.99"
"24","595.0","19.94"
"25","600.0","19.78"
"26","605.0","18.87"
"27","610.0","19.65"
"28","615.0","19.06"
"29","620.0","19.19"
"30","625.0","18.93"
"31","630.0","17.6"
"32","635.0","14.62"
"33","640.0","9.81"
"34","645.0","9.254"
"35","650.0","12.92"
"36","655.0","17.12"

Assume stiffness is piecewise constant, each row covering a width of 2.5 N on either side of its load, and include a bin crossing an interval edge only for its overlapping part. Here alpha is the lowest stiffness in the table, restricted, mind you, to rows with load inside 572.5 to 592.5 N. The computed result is 20.57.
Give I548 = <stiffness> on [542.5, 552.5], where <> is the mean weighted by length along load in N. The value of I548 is 20.8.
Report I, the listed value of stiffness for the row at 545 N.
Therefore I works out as 20.79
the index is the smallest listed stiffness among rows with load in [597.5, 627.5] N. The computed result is 18.87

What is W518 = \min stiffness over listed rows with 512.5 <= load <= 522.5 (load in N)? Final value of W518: 20.58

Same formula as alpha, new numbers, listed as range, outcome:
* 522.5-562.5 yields 20.26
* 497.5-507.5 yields 19.9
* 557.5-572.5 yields 19.95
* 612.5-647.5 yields 9.254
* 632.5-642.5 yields 9.81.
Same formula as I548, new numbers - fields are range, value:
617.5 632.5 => 18.6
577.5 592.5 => 21.1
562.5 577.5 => 20.4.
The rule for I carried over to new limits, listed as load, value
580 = 21.32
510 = 20.91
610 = 19.65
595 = 19.94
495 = 21.13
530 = 20.67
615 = 19.06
